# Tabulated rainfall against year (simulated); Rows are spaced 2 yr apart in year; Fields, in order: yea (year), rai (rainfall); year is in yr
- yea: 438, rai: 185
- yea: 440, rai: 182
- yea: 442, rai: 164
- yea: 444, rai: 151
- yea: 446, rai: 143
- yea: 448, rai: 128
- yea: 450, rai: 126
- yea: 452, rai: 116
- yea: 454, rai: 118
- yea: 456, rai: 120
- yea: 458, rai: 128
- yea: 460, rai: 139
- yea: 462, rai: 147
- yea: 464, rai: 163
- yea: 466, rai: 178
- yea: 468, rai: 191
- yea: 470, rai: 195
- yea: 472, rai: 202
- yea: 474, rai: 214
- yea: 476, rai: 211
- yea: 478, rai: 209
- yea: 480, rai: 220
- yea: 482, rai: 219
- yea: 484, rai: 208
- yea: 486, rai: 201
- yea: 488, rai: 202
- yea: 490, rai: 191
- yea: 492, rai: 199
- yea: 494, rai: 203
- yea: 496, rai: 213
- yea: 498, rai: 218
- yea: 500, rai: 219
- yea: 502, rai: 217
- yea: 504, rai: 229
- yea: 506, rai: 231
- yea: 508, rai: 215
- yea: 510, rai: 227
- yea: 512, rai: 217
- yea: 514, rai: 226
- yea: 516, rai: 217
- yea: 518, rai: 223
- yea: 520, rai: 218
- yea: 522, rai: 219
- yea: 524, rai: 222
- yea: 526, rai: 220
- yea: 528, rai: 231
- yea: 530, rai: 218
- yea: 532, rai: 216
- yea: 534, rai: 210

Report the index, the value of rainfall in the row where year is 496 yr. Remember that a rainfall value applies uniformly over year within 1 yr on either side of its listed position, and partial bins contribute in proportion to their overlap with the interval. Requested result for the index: 213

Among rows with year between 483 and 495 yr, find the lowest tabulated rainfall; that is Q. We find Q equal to 191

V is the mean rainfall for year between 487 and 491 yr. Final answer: 196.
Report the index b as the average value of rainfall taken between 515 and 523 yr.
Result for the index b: 219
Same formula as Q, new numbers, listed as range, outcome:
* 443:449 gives 128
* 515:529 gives 217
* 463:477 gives 163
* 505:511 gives 215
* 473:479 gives 209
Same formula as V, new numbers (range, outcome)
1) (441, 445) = 158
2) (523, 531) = 223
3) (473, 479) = 211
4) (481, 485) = 214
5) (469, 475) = 204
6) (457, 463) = 138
